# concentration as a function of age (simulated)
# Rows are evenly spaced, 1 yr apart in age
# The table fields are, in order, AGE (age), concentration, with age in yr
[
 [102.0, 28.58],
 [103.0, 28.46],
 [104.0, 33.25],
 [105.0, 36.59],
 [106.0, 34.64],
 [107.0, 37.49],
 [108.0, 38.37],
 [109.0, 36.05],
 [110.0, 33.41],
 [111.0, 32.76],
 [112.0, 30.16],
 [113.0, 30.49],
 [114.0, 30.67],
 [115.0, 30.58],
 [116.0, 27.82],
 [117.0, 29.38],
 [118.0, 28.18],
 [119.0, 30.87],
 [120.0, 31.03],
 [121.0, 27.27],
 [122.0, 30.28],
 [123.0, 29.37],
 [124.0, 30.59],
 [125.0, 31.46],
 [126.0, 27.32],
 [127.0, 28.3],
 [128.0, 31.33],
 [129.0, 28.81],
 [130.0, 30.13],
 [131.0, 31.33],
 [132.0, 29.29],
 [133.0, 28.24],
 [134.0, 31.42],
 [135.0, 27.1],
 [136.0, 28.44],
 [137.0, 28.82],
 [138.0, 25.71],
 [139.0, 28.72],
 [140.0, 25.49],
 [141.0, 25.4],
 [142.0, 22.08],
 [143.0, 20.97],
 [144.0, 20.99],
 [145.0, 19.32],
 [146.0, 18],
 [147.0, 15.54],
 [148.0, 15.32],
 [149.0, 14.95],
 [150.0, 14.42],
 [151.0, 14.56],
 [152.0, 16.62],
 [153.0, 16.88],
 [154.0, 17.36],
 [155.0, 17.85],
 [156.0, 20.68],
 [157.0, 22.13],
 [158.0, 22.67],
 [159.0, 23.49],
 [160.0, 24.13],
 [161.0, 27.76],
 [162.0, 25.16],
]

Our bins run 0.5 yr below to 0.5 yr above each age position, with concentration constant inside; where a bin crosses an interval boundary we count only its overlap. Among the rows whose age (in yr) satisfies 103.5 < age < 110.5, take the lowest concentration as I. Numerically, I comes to 33.25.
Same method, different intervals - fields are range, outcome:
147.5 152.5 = 14.42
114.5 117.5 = 27.82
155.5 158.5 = 20.68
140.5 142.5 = 22.08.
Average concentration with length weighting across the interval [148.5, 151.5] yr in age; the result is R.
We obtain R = 14.6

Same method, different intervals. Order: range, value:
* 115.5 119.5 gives 29.1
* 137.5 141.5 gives 26.3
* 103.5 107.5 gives 35.5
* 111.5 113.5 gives 30.3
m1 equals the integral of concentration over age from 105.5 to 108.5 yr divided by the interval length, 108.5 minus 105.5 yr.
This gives 36.8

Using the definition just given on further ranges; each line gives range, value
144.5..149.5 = 16.6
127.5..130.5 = 30.1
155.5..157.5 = 21.4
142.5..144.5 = 21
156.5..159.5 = 22.8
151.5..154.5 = 17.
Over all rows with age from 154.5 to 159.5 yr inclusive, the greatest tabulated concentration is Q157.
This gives 23.49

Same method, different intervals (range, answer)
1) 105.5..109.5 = 38.37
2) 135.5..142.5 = 28.82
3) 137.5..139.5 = 28.72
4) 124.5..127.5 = 31.46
